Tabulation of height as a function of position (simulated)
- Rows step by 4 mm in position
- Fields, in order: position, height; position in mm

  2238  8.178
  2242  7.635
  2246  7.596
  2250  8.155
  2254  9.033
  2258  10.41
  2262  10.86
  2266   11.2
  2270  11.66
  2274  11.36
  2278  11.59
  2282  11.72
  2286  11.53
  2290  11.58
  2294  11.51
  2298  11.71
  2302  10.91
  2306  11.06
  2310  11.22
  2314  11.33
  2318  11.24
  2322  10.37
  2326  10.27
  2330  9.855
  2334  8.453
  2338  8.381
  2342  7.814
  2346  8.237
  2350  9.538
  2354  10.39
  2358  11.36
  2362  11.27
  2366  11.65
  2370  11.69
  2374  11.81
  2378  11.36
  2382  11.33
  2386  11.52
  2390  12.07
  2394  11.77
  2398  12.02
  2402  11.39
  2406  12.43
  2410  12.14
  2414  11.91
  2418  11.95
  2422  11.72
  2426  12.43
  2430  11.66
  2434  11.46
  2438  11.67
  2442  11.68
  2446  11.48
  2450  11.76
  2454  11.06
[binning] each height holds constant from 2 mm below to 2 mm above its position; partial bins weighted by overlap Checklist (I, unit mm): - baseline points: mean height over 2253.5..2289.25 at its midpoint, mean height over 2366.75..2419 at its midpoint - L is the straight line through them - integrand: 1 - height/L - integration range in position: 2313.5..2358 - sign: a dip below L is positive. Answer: 7.1 mm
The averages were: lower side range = 11.1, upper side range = 11.8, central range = 9.65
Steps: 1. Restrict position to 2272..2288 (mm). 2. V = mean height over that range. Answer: 11.6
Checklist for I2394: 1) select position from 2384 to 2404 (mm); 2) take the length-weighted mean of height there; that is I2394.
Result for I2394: 11.8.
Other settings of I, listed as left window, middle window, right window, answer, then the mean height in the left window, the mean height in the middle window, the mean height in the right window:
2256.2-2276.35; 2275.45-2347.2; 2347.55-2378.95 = 3.8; 11.1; 10.5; 11.1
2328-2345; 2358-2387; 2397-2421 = -3.5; 8.6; 11.5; 12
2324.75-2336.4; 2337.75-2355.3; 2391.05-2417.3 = 2.0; 9.44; 8.86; 11.9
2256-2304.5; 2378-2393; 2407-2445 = 0.1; 11.3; 11.6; 11.9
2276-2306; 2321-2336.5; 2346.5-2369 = 2.0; 11.5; 9.65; 10.7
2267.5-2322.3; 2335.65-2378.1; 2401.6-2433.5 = 5.2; 11.4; 10.3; 12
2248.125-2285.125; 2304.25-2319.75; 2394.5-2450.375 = -0.3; 10.7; 11.2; 11.8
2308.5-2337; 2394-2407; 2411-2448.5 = -0.6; 10.3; 11.9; 11.8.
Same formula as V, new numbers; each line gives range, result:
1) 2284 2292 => 11.6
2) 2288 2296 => 11.5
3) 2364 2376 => 11.7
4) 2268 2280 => 11.5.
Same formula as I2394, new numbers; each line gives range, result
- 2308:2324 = 11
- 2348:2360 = 10.4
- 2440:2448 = 11.6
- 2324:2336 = 9.53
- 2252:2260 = 9.72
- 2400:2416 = 12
